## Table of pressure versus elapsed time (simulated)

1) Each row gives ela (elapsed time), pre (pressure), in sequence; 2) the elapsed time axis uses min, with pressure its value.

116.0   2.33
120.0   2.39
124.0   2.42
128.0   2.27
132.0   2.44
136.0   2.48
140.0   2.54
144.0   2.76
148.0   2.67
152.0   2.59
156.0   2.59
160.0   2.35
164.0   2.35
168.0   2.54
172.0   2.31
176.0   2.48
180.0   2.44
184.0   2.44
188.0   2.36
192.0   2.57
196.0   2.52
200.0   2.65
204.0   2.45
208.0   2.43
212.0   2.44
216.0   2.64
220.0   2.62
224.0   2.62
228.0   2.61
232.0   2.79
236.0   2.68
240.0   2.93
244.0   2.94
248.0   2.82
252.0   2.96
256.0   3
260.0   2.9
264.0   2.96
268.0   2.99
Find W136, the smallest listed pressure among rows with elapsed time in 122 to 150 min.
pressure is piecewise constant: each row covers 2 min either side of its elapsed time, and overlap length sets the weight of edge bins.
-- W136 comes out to 2.27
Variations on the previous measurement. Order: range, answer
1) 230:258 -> 2.68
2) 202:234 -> 2.43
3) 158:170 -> 2.35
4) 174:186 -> 2.44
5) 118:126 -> 2.39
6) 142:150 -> 2.67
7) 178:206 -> 2.36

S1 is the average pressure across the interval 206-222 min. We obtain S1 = 2.53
